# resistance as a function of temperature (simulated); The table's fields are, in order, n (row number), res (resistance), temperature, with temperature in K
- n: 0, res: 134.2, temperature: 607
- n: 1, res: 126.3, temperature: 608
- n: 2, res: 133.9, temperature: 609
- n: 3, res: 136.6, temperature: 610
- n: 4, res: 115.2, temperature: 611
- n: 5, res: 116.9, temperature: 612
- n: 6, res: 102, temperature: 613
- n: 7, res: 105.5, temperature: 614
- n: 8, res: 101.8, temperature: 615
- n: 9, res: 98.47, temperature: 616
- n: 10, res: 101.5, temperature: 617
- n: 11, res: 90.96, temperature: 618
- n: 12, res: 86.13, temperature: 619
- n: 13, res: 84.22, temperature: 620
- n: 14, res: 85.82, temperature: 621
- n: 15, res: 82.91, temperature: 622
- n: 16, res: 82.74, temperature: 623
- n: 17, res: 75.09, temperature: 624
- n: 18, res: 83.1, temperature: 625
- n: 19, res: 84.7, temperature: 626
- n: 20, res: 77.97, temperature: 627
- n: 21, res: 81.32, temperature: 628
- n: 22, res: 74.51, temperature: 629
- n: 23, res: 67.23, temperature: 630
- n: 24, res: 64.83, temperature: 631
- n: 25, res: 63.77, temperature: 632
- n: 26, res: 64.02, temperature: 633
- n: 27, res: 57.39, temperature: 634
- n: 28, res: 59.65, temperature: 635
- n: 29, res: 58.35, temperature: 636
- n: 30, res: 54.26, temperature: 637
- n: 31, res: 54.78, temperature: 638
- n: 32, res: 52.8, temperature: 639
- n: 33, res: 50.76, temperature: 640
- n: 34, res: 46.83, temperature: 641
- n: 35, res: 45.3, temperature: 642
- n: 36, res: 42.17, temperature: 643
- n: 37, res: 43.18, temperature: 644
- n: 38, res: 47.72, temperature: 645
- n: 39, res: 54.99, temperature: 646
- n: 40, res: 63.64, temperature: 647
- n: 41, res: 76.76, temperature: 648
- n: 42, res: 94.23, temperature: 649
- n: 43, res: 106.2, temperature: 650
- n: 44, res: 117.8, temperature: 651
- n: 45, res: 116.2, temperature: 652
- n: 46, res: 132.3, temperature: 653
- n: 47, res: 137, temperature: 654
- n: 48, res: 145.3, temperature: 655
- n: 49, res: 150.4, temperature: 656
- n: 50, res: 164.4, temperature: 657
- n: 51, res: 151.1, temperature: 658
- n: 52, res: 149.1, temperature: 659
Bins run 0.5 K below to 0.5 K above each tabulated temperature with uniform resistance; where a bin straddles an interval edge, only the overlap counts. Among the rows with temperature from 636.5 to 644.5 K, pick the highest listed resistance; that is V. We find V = 54.78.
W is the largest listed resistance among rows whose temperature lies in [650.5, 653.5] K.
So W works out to 132.3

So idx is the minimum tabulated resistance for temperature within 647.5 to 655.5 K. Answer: 76.76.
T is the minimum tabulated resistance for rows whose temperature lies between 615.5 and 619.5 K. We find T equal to 86.13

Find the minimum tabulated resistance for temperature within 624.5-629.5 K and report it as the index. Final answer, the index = 74.51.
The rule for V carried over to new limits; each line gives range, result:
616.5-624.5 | 101.5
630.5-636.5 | 64.83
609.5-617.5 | 136.6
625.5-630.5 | 84.7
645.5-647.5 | 63.64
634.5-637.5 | 59.65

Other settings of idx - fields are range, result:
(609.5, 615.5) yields 101.8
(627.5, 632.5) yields 63.77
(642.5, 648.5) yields 42.17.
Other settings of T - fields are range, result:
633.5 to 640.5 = 50.76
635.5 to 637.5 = 54.26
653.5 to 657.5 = 137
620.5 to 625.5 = 75.09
